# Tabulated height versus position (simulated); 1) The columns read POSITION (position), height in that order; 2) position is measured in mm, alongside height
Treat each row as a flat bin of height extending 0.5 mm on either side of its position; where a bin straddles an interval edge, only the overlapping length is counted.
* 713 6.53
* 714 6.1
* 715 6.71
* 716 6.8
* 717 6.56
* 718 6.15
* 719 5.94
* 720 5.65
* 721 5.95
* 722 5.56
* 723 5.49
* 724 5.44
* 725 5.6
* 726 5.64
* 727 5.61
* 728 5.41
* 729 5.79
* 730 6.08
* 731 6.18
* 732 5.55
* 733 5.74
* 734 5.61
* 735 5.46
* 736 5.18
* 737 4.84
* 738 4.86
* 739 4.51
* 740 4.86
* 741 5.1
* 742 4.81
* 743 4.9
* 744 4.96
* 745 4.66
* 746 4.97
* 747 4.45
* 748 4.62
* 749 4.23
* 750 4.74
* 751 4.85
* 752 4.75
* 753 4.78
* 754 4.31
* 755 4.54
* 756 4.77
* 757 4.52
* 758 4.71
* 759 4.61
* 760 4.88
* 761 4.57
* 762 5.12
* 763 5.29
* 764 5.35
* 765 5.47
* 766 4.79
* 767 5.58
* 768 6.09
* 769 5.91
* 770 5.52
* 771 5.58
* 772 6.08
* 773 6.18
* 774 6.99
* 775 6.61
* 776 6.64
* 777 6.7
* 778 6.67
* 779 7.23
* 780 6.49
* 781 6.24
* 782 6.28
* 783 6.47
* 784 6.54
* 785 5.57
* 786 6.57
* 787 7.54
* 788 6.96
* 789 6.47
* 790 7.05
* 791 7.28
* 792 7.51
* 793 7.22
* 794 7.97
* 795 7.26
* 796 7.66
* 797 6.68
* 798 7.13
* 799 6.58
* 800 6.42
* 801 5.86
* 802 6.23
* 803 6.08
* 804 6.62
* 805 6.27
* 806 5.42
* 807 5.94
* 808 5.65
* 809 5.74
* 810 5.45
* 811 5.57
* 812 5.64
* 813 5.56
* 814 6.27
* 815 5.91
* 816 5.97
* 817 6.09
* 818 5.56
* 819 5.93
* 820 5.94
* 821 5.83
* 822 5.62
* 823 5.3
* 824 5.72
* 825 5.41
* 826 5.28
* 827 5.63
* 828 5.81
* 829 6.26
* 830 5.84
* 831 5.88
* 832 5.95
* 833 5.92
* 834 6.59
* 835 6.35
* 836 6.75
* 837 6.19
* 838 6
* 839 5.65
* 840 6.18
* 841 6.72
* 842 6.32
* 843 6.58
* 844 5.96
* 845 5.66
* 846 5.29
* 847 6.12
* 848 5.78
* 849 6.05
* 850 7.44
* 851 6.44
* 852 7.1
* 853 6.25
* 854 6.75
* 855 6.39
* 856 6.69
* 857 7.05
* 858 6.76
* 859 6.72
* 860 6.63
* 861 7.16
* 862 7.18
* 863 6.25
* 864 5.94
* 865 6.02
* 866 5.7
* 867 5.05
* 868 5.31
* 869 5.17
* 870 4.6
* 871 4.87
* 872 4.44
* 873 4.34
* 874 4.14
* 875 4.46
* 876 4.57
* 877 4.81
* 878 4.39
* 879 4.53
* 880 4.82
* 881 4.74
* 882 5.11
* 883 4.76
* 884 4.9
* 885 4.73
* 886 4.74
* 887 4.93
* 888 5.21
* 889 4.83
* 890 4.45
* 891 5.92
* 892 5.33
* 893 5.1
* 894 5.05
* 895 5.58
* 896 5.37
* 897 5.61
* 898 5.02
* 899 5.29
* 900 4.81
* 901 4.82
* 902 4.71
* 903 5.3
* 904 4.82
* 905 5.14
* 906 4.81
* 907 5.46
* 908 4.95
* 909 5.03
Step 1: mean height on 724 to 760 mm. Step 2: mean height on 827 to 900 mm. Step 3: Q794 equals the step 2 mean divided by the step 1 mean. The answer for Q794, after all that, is 1.1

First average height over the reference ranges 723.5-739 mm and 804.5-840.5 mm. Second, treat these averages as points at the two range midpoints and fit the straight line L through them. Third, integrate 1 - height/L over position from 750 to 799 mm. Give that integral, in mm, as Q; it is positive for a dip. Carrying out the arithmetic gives -3.0 mm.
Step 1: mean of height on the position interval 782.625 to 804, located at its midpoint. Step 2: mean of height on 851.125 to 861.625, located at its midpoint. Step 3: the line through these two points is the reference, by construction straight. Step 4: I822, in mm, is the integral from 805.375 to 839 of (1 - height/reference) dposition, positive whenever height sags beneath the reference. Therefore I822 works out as 4.6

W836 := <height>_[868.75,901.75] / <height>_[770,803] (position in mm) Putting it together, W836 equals 0.7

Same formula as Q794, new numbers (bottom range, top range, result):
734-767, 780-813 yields 1.34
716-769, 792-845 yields 1.18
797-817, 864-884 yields 0.81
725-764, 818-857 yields 1.21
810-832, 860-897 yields 0.89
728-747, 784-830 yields 1.20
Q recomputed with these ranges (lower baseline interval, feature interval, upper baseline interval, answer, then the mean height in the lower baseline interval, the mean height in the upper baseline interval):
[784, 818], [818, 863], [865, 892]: -4.9 mm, 6.42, 4.86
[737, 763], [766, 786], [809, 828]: -4.5 mm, 4.74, 5.71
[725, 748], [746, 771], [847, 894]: 1.6 mm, 5.23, 5.53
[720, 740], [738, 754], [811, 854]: 2.4 mm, 5.49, 6.02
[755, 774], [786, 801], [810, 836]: -4.0 mm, 5.3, 5.84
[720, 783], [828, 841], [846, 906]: -1.7 mm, 5.41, 5.45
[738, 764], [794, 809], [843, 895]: -4.0 mm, 4.75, 5.55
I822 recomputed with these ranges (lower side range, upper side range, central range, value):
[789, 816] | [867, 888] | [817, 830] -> 0.51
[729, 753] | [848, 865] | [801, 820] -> 0.36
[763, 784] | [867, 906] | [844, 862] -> -4.17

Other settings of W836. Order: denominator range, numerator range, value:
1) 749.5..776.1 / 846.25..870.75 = 1.18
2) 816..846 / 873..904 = 0.83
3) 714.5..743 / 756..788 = 1.05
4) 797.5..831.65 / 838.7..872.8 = 1.04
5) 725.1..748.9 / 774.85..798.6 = 1.32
